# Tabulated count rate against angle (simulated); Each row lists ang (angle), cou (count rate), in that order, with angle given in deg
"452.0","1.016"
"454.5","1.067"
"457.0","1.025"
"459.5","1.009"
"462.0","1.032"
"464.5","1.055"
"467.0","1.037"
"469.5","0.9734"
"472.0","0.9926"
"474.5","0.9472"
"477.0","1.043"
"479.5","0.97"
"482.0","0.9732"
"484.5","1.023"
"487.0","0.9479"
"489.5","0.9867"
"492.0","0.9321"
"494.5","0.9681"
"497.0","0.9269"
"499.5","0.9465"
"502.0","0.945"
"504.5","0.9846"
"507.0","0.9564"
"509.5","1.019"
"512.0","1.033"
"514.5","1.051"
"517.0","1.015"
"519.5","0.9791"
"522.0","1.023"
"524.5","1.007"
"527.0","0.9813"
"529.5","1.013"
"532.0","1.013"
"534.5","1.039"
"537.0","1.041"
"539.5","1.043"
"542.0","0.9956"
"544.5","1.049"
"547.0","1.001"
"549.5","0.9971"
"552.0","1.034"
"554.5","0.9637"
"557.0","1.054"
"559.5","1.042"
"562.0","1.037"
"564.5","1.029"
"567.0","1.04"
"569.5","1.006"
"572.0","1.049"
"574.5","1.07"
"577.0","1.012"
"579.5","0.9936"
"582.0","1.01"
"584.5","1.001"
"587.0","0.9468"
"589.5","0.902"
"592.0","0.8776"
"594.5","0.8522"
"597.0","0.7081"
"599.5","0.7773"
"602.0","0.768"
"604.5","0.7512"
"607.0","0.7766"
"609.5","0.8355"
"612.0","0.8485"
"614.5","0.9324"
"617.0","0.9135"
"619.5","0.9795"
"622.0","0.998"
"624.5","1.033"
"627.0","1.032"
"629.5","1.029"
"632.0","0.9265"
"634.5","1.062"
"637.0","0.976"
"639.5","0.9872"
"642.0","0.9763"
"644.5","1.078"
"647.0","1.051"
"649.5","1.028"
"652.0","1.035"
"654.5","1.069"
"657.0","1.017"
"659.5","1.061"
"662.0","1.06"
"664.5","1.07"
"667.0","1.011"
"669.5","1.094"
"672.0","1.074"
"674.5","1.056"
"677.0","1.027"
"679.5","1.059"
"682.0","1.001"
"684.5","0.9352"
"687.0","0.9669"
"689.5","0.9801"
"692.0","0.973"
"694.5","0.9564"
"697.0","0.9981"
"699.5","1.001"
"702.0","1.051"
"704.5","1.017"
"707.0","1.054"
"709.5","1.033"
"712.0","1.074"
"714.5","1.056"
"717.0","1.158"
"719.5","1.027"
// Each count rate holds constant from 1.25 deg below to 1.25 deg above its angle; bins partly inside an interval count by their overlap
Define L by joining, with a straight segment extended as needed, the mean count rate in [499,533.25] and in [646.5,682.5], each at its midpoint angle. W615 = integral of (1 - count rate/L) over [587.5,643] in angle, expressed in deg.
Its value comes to 6.8 deg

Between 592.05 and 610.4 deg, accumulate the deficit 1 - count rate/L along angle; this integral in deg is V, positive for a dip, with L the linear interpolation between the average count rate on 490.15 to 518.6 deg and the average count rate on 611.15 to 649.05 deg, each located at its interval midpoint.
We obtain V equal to 3.74 deg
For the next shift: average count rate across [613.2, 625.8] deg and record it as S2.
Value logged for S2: 0.971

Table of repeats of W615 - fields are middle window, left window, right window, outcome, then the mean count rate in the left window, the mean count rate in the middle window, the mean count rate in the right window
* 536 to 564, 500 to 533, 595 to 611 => -3.41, 1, 1.02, 0.775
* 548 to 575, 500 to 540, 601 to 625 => -2.21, 1.01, 1.03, 0.88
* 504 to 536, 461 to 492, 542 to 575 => 0.07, 0.995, 1.01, 1.03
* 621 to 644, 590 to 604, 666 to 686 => -2.58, 0.8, 1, 1.03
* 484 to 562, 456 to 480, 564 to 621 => -2.70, 1.01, 1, 0.915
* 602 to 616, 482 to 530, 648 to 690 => 2.63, 0.985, 0.825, 1.03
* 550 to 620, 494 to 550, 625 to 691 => 5.26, 1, 0.936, 1.03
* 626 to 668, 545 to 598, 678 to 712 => -1.30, 0.984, 1.03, 1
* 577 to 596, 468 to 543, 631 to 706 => 1.21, 0.992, 0.942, 1.02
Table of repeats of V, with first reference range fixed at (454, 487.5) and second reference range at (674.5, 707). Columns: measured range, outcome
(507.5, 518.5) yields -0.2 deg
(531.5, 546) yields -0.4 deg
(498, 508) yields 0.5 deg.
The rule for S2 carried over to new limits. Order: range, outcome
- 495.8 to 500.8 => 0.937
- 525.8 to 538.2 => 1.02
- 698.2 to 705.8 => 1.02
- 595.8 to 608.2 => 0.756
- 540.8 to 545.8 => 1.02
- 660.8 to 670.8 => 1.06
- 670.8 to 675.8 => 1.06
